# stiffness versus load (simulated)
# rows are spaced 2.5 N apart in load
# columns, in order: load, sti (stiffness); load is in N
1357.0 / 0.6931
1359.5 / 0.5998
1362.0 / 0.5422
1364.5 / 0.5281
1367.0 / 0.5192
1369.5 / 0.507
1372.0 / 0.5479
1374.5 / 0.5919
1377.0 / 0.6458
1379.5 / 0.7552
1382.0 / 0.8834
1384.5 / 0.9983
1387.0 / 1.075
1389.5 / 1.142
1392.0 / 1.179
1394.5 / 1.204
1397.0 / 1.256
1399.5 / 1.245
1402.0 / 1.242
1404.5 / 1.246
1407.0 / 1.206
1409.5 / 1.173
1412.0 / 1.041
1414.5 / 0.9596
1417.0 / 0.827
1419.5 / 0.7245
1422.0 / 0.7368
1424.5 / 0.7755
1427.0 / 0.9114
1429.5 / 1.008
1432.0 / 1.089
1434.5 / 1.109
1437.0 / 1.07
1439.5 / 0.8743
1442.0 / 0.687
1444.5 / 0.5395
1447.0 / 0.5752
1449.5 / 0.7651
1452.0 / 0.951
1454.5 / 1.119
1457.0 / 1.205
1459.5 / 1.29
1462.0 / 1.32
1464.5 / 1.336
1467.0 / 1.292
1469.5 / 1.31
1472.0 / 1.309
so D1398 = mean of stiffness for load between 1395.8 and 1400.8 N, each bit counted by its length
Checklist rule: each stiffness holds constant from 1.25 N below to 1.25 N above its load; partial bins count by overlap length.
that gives 1.25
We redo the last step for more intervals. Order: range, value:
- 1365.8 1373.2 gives 0.525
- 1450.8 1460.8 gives 1.14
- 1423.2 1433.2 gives 0.944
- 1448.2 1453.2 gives 0.854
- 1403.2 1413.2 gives 1.17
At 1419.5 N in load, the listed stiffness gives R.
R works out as 0.7245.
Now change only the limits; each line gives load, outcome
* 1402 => 1.242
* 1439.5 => 0.8743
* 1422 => 0.7368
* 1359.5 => 0.5998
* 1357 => 0.6931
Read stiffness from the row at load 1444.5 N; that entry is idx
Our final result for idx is 0.5395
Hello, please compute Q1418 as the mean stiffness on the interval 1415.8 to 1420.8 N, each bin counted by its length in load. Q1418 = 0.775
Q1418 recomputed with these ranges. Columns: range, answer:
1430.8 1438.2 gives 1.09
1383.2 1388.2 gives 1.03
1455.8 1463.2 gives 1.27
